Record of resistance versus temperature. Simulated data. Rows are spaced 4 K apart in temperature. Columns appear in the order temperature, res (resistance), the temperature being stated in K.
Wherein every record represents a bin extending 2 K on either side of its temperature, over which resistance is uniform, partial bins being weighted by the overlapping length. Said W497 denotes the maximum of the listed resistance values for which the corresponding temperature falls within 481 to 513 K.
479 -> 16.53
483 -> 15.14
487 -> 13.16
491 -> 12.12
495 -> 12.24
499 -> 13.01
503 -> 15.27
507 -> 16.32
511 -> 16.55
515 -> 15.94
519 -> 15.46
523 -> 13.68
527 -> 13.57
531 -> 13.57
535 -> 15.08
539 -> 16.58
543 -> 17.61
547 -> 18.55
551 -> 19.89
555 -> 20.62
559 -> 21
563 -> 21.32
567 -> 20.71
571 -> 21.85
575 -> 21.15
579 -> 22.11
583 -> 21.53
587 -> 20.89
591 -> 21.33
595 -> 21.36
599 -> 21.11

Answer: 16.55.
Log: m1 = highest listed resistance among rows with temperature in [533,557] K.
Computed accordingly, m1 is 20.62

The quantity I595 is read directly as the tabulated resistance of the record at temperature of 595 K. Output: 21.36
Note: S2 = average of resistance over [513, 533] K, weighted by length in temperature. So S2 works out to 14.4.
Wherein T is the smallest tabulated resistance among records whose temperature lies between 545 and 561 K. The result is 18.55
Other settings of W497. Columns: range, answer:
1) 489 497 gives 12.24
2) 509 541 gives 16.58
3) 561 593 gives 22.11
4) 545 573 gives 21.85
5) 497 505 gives 15.27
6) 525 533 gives 13.57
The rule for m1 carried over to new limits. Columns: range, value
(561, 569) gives 21.32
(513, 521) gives 15.94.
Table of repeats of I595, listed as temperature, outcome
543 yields 17.61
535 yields 15.08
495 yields 12.24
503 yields 15.27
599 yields 21.11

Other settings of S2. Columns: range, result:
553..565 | 21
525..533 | 13.6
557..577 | 21.2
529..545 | 15.7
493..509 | 14.2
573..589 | 21.4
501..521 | 15.9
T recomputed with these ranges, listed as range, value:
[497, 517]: 13.01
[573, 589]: 20.89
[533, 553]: 15.08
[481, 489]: 13.16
